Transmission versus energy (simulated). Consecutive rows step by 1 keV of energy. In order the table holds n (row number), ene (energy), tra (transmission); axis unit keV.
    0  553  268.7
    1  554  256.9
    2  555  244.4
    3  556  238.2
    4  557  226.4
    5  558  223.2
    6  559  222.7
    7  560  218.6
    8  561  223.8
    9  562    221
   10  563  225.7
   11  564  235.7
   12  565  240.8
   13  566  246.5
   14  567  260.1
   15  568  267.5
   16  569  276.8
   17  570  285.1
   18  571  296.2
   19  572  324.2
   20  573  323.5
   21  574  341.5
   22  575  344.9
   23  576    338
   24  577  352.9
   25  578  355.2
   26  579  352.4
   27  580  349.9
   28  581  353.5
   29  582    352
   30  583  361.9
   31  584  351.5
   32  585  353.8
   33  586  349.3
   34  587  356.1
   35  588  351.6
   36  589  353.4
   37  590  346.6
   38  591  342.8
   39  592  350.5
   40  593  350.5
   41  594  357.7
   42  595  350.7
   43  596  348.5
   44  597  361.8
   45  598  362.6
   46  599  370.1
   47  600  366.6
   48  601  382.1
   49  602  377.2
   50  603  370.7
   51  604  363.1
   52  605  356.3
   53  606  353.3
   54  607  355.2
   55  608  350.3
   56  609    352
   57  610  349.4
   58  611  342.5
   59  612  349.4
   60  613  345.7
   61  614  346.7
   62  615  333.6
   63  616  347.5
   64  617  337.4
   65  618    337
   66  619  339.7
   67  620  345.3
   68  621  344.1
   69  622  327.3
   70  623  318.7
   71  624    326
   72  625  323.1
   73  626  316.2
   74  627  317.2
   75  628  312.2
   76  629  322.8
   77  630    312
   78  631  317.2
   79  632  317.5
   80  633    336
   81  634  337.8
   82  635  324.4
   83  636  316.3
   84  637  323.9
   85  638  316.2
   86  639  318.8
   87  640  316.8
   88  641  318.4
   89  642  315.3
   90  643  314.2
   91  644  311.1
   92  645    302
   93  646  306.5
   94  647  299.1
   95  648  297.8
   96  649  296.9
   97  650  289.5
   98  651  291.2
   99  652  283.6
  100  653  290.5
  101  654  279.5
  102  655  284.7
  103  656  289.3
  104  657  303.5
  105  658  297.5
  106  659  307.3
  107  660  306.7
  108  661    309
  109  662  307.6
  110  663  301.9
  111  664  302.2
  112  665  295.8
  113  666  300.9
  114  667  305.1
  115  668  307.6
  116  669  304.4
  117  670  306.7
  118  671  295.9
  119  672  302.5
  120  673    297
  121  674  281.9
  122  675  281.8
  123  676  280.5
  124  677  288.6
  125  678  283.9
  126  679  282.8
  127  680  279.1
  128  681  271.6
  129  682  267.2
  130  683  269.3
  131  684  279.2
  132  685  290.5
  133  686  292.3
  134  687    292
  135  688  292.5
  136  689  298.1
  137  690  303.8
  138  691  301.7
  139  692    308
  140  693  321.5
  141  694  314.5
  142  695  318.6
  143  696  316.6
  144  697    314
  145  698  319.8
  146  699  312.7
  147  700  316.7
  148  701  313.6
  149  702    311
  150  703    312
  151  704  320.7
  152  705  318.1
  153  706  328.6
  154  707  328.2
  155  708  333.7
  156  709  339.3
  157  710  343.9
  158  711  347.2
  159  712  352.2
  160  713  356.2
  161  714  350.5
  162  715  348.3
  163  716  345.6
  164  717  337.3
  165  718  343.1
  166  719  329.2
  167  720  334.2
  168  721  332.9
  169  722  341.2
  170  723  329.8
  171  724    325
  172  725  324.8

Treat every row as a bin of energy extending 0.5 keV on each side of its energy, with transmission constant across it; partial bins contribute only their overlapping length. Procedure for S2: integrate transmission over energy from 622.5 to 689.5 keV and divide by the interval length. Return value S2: 302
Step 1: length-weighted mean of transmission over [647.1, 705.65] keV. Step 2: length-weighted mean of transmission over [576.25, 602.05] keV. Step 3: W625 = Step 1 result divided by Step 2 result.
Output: 0.8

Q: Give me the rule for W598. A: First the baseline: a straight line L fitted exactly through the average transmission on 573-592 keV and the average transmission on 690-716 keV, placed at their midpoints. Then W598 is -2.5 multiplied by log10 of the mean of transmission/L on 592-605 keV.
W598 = -0.05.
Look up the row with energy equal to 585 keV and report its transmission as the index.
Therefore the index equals 353.8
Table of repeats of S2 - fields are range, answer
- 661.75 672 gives 303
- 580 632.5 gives 346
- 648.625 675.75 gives 297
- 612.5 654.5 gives 318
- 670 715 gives 308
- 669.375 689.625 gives 287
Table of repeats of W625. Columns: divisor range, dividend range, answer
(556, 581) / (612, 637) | 1.17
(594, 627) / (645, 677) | 0.85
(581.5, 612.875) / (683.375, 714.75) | 0.89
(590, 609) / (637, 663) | 0.84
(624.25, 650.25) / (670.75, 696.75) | 0.93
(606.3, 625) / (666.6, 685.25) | 0.84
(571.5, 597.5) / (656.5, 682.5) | 0.85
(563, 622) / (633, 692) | 0.88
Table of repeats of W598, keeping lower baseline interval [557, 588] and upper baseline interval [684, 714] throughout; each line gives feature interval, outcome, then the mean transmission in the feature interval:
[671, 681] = 0.102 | 286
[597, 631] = -0.128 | 344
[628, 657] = 0.005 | 308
